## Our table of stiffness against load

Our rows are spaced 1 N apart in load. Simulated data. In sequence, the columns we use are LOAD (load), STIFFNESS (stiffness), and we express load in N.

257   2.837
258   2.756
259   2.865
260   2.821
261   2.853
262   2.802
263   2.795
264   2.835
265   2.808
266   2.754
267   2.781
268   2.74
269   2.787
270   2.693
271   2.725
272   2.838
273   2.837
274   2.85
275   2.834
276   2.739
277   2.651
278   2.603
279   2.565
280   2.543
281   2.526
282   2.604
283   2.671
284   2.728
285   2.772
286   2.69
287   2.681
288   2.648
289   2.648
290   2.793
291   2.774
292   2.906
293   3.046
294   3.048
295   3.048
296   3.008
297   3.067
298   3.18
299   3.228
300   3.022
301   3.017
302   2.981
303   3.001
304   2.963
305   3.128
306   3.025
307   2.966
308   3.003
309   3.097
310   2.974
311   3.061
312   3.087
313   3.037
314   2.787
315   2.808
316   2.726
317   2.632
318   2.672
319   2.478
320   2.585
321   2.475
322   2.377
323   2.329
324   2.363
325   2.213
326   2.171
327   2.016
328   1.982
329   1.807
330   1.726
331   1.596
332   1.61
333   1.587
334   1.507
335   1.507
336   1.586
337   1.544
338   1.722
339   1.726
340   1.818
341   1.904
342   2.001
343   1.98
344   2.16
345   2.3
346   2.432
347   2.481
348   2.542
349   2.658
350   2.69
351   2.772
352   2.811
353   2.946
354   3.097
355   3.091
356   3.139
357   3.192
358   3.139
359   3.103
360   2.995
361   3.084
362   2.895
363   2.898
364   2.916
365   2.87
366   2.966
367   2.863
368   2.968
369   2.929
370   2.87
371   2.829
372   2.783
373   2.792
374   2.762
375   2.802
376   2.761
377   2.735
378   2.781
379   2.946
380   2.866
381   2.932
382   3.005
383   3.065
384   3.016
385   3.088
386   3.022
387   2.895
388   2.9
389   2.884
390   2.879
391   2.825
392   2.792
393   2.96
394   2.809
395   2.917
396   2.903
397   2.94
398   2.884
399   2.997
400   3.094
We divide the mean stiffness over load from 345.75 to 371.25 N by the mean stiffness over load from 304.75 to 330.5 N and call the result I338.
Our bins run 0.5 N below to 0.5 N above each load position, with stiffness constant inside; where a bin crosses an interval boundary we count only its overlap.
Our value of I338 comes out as 1.12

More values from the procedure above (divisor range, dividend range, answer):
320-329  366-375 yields 1.28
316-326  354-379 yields 1.19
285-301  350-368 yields 1.02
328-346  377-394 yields 1.63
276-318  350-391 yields 1.02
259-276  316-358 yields 0.81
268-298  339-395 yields 1.00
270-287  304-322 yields 1.05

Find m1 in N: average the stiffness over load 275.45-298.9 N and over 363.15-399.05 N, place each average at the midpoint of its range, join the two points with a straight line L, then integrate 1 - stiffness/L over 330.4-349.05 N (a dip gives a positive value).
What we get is 6.13 N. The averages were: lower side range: 2.79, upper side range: 2.89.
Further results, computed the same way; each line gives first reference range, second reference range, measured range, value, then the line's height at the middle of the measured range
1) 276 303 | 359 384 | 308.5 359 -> 8.42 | 2.86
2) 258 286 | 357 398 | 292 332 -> 1.48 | 2.81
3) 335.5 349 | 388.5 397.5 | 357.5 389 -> -4.66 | 2.55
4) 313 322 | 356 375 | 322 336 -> 4.28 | 2.72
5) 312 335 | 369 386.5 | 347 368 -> -2.17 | 2.65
